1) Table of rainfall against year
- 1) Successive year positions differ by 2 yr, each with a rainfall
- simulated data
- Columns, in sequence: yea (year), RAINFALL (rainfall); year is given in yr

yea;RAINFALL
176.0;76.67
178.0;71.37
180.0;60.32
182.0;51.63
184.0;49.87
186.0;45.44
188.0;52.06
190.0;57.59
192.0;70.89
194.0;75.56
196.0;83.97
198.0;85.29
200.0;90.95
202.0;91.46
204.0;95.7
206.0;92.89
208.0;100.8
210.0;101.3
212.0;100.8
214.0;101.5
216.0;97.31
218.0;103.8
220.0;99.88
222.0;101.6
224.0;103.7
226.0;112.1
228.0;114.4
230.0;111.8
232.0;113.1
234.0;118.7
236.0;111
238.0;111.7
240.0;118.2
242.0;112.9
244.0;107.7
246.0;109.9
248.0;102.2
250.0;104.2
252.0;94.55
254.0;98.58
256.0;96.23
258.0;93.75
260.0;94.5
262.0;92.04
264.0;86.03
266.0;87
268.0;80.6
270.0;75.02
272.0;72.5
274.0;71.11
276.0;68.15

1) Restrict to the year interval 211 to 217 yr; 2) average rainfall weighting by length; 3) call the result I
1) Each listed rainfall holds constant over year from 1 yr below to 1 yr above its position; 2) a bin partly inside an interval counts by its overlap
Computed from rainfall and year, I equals 99.9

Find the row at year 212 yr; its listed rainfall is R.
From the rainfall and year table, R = 100.8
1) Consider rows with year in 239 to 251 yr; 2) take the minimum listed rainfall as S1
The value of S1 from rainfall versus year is 102.2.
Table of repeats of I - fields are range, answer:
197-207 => 91.3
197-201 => 88.1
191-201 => 81.3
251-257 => 96.5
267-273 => 76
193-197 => 79.8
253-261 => 95.8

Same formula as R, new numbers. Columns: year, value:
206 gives 92.89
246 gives 109.9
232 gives 113.1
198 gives 85.29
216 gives 97.31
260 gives 94.5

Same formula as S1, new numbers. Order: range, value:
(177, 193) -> 45.44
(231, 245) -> 107.7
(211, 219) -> 97.31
